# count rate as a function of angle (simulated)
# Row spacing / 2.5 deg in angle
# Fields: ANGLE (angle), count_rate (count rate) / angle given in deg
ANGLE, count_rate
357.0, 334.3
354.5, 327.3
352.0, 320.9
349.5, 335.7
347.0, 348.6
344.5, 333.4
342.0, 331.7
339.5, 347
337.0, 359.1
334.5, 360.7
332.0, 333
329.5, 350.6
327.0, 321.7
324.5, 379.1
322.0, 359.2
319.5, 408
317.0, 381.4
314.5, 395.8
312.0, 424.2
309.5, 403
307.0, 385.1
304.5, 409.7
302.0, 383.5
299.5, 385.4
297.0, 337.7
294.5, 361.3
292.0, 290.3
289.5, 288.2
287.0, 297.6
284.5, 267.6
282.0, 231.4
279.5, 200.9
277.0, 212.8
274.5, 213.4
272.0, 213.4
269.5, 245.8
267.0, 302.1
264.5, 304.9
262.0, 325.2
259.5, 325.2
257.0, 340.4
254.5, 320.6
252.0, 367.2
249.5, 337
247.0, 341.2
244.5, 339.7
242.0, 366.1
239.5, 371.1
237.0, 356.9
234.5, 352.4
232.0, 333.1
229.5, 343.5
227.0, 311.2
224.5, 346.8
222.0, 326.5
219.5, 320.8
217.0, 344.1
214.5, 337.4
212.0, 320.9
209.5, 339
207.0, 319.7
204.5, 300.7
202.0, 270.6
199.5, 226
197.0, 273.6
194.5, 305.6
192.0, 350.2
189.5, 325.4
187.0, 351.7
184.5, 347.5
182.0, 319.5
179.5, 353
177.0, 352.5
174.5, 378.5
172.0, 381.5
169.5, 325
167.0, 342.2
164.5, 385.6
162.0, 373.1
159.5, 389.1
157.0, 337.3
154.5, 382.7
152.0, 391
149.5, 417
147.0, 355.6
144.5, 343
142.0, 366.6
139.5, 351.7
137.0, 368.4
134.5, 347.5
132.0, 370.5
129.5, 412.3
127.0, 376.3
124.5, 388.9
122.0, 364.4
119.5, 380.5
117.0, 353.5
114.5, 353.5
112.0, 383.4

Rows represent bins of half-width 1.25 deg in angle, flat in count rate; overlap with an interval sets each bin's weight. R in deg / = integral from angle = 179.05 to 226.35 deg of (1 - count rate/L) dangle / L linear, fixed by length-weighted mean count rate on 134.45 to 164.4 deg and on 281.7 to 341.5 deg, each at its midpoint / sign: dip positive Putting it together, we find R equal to 5.91 deg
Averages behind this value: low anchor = 370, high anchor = 354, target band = 319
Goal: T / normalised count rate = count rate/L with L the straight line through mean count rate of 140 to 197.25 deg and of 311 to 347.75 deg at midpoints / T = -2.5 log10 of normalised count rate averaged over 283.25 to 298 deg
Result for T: 0.18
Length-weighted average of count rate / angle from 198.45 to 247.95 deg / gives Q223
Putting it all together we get 329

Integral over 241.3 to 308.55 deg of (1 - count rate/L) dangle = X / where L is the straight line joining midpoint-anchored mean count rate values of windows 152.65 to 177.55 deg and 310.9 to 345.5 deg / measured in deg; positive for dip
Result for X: 9.8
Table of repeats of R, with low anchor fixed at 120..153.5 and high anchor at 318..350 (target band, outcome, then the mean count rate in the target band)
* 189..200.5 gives 2.2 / 296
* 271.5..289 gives 5.9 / 237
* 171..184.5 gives 0.5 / 356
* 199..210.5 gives 2.3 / 294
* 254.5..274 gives 3.6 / 292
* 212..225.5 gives 1.1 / 334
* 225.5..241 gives 0.8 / 345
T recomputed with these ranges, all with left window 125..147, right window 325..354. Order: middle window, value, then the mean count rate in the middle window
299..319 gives -0.15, 397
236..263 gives 0.02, 345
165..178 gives 0.01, 358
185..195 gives 0.07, 336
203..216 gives 0.11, 323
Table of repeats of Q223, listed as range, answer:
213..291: 309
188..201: 297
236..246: 358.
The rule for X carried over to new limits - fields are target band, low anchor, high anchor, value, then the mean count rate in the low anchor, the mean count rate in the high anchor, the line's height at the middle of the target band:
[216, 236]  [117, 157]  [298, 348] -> 2.0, 373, 370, 371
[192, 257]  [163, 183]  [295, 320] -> 7.3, 355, 390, 369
